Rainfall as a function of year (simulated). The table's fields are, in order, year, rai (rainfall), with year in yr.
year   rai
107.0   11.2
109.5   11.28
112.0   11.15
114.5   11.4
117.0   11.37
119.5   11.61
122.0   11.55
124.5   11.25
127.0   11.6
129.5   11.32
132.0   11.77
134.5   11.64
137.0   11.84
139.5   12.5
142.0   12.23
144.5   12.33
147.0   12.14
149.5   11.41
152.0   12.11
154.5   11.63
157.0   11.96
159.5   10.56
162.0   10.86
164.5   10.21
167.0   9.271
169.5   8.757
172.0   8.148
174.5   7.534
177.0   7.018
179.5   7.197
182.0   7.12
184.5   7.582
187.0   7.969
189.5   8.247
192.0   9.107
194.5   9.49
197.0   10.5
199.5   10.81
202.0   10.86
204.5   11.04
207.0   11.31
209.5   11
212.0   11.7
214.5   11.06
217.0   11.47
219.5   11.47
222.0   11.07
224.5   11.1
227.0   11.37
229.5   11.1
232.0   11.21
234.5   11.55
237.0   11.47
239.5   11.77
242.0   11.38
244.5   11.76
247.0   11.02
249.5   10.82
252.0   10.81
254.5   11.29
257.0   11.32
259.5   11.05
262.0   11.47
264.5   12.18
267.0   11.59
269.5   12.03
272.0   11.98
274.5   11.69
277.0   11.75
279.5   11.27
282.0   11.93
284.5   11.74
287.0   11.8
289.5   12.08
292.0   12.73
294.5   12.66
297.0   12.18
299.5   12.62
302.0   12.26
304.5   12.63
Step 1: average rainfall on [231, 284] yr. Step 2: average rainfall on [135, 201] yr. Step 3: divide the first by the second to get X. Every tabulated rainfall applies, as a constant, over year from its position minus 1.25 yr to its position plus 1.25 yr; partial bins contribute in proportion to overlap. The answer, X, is 1.15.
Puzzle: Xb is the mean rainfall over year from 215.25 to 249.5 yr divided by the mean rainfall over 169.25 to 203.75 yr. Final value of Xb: 1.31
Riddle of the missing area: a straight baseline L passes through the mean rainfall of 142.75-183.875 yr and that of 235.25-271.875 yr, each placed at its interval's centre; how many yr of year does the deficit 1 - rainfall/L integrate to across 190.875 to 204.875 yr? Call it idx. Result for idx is 0.30 yr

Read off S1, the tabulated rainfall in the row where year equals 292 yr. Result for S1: 12.73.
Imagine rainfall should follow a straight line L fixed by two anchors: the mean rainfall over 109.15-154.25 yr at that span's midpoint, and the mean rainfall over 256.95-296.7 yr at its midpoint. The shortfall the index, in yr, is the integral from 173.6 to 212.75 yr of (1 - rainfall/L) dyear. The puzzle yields 8.3 yr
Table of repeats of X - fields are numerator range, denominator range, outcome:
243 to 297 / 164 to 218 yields 1.24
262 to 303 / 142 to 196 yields 1.25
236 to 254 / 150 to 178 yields 1.14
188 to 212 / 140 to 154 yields 0.86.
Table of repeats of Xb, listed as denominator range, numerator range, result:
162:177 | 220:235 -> 1.27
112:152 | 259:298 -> 1.01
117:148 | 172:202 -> 0.72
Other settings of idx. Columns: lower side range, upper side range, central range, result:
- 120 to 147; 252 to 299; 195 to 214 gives 1.3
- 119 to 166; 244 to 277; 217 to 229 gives 0.3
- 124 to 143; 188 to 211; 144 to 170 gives 0.5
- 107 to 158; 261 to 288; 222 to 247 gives 0.8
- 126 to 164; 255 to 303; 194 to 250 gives 3.0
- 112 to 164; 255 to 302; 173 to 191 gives 6.4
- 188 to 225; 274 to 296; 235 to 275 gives 0.0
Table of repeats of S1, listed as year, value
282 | 11.93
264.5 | 12.18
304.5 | 12.63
